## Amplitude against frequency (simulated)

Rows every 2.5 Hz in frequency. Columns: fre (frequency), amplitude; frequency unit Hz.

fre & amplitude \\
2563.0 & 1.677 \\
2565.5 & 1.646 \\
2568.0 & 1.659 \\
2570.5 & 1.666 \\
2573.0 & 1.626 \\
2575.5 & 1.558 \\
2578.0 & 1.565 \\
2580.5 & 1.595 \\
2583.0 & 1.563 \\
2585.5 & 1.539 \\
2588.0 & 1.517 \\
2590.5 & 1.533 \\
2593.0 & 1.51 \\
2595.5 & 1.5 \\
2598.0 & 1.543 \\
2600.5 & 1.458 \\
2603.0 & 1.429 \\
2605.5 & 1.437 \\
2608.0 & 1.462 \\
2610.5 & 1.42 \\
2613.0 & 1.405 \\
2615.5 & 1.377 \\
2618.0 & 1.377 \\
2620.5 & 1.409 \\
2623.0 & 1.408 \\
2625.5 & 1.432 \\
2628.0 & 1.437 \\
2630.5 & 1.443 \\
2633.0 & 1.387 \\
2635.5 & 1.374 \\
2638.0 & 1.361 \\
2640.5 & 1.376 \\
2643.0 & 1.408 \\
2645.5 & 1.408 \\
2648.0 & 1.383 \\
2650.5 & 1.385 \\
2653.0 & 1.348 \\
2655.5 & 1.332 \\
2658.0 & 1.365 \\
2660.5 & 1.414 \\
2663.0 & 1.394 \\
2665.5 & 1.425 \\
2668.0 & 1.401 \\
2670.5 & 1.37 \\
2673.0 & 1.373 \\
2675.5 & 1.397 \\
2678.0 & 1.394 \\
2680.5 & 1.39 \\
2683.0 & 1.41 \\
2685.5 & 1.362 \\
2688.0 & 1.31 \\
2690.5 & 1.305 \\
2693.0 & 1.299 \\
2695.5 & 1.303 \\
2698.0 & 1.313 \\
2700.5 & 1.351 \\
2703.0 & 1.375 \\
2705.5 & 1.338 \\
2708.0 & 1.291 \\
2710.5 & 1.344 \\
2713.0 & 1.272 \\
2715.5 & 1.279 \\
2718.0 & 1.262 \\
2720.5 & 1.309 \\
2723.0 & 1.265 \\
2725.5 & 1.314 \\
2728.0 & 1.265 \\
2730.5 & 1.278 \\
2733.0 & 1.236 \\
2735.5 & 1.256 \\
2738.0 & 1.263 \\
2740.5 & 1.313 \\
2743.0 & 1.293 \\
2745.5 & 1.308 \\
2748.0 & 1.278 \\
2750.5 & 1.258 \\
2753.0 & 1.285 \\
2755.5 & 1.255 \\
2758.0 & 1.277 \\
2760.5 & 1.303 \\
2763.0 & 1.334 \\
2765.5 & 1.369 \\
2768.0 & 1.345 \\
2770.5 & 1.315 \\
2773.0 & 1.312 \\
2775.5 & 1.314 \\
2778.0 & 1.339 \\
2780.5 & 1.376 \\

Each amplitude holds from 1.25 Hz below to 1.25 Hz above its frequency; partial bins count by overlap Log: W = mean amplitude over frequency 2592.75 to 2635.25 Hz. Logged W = 1.43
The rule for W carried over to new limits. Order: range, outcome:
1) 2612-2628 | 1.4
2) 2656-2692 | 1.38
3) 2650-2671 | 1.38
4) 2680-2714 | 1.33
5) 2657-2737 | 1.33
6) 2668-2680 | 1.39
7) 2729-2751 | 1.28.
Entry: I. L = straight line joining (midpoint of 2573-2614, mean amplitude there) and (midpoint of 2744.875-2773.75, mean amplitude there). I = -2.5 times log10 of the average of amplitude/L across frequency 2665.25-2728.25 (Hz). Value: 0.04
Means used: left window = 1.51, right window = 1.3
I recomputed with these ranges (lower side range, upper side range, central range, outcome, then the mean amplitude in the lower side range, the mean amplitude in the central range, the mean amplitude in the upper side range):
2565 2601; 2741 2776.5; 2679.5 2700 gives 0.06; 1.57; 1.34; 1.3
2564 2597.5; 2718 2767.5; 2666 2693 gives 0.02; 1.58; 1.37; 1.29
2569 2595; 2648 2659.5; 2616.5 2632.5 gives 0.02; 1.57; 1.42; 1.36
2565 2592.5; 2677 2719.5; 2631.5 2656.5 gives 0.05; 1.58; 1.38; 1.33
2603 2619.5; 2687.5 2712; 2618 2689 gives -0.01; 1.41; 1.39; 1.32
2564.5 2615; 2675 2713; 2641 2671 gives 0.02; 1.53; 1.39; 1.34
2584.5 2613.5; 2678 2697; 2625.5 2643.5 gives 0.02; 1.48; 1.4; 1.34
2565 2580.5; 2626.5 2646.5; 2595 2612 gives 0.04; 1.62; 1.46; 1.4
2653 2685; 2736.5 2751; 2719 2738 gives 0.03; 1.39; 1.27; 1.29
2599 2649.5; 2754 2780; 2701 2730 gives 0.04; 1.41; 1.3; 1.32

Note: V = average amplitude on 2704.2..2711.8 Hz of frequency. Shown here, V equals 1.32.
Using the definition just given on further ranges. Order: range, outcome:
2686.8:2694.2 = 1.3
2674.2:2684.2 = 1.4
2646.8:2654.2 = 1.37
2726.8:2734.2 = 1.26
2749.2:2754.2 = 1.27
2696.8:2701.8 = 1.33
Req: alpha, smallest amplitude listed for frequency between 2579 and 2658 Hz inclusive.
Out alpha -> 1.332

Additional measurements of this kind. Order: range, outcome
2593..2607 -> 1.429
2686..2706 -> 1.299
